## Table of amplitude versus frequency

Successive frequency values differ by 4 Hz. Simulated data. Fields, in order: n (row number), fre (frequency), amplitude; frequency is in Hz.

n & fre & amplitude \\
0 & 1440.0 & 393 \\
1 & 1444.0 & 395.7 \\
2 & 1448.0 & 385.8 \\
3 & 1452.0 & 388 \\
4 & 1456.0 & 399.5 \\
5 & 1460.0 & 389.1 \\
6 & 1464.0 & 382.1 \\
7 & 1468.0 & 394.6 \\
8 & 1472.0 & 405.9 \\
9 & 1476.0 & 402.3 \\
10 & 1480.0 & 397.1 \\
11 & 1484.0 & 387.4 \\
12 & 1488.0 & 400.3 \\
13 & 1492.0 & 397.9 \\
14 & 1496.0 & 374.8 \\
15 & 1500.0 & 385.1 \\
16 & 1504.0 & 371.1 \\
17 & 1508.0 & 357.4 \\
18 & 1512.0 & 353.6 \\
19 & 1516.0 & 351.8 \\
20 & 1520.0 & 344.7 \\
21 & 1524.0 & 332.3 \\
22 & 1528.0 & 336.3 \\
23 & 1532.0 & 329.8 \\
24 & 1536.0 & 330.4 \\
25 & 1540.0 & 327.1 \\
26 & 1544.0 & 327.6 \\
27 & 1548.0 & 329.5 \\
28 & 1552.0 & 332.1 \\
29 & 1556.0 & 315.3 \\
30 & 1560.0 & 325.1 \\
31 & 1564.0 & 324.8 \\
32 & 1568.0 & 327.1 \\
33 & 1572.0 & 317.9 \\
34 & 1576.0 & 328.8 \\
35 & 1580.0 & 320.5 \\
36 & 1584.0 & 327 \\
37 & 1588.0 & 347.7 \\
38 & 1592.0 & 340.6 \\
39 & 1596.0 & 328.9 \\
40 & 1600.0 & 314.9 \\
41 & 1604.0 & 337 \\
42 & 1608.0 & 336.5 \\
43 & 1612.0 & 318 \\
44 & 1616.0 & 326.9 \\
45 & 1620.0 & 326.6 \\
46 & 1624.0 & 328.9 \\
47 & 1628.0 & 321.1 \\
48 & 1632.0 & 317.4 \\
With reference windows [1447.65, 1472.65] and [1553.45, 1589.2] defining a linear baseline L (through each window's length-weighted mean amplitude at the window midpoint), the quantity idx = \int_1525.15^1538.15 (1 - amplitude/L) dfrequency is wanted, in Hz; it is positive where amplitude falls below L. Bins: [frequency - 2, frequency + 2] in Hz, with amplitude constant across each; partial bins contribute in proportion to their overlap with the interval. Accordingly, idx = 0.6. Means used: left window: 392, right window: 326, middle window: 332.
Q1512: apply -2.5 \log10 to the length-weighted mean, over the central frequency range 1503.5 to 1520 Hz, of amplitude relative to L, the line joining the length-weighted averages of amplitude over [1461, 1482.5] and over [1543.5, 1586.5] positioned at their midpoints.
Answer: 0.030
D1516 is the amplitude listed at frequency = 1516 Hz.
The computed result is 351.8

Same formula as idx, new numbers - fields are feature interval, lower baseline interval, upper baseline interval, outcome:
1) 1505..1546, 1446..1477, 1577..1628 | 2.7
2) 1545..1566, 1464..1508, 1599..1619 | 1.7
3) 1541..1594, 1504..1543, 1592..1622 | 1.0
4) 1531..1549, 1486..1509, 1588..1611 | 1.6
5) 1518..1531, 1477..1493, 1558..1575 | 0.9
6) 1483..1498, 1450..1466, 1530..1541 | -1.1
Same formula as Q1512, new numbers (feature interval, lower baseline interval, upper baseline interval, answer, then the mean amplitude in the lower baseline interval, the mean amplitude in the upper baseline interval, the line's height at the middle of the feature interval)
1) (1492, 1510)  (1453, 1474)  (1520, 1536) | -0.046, 394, 334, 359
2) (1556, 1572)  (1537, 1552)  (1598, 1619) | 0.016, 329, 327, 328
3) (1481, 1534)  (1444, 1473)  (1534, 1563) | -0.022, 392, 327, 356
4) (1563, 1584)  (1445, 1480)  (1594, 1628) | 0.064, 394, 327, 344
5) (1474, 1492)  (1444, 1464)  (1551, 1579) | -0.068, 390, 324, 373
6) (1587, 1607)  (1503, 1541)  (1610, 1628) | -0.014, 343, 325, 329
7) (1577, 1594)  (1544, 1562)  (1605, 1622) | -0.023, 326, 328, 327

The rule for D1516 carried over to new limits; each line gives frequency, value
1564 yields 324.8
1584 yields 327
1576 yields 328.8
